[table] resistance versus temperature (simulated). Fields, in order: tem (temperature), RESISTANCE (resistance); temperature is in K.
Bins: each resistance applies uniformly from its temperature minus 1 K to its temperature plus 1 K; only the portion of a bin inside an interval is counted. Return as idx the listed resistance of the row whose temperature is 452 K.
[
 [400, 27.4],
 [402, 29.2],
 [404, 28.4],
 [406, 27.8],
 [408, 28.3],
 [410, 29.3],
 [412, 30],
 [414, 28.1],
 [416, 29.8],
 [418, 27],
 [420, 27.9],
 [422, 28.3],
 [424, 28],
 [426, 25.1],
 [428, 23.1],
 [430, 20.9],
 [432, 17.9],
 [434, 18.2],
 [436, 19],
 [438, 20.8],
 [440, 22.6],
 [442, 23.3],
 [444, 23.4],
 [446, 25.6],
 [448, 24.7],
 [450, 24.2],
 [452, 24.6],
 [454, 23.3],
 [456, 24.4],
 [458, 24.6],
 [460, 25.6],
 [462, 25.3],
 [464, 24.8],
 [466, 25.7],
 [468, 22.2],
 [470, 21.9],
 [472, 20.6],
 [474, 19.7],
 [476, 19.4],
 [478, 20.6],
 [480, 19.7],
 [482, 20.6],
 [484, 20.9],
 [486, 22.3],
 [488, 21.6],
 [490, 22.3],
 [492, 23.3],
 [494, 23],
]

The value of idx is 24.6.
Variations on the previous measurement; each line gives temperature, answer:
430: 20.9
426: 25.1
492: 23.3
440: 22.6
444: 23.4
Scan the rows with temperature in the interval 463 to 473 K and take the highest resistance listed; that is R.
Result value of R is 25.7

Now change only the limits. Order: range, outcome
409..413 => 30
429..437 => 20.9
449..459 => 24.6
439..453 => 25.6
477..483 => 20.6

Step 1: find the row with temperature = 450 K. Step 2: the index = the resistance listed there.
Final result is 24.2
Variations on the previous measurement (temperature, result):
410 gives 29.3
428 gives 23.1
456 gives 24.4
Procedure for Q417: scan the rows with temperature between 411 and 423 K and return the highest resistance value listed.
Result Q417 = 30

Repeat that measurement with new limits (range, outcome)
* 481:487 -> 22.3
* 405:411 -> 29.3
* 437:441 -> 22.6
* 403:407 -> 28.4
